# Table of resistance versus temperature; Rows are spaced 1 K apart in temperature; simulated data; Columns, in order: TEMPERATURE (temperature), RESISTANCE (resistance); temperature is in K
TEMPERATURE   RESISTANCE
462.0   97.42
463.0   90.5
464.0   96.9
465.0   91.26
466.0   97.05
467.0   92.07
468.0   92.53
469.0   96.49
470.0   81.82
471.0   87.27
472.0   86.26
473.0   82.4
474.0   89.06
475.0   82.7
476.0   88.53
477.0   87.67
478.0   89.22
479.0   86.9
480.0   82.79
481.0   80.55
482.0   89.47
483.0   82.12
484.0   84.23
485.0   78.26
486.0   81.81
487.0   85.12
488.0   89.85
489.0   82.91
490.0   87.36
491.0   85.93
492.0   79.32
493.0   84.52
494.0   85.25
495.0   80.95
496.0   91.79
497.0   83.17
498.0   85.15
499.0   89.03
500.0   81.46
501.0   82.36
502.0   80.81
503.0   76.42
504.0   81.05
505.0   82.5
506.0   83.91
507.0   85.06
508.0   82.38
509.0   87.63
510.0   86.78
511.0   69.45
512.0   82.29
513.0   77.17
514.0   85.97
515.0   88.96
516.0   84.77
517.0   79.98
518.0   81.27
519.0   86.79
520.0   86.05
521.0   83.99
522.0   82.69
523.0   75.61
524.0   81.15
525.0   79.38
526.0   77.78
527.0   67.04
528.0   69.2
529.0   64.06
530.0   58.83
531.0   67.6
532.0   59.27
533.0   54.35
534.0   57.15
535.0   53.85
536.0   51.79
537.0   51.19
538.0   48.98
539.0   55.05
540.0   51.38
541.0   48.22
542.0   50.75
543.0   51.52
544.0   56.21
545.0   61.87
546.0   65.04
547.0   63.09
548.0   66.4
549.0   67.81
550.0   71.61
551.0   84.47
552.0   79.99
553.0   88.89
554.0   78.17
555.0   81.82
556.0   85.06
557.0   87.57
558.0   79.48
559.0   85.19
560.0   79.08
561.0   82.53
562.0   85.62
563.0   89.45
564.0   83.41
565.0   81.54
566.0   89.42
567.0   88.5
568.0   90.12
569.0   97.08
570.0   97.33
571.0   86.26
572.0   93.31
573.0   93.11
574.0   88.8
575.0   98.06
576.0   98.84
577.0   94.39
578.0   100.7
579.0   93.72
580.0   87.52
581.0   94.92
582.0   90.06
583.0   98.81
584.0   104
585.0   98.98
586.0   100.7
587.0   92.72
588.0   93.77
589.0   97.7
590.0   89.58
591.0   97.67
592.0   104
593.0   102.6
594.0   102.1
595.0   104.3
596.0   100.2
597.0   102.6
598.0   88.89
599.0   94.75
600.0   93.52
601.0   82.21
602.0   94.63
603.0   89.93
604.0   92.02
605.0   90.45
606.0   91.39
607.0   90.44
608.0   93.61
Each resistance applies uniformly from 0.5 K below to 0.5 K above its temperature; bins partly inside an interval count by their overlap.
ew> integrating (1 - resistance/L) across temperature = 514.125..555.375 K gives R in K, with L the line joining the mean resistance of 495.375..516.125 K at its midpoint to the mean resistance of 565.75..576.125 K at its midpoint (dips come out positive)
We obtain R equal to 8.7 K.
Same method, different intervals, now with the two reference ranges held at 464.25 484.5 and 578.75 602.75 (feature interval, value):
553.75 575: 1.6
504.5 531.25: 3.4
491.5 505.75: 1.0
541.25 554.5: 3.6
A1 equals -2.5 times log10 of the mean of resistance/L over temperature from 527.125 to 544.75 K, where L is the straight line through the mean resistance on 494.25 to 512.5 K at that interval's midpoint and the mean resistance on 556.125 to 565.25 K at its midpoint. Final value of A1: 0.43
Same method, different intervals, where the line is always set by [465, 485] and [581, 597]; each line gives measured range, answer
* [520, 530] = 0.22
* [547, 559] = 0.20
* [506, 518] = 0.10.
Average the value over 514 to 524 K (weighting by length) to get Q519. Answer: 83.4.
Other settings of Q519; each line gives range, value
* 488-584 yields 79.1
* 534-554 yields 61.8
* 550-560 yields 82.6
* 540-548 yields 56.9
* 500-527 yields 81.7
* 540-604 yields 86.6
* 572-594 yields 96.3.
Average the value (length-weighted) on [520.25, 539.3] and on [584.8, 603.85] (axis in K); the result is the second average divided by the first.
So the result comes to 1.47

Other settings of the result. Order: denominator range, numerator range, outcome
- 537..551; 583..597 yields 1.68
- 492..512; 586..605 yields 1.15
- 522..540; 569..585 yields 1.50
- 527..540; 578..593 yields 1.67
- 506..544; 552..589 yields 1.29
